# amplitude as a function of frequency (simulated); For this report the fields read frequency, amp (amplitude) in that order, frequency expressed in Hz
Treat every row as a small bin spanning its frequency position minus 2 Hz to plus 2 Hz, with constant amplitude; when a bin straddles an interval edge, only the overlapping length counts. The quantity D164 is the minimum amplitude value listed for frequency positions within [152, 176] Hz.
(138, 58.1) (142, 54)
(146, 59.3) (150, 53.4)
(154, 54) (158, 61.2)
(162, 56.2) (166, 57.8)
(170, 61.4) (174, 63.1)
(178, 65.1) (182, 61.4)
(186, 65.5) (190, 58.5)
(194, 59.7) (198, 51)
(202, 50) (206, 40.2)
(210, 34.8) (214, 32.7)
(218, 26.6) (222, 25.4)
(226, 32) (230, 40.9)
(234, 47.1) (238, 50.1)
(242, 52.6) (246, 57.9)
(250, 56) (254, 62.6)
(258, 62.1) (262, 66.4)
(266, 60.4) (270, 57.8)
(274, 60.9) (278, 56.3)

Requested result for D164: 54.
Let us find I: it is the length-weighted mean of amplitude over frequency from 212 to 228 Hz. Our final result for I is 29.2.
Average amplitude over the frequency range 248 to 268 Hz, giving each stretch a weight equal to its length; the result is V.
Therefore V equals 61.5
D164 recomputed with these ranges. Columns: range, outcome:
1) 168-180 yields 61.4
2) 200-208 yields 40.2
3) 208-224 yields 25.4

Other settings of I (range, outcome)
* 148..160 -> 56.2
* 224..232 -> 36.5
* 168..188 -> 63.3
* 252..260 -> 62.4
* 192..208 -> 50.2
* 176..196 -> 62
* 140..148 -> 56.6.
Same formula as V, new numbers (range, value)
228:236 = 44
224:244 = 44.5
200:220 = 36.9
